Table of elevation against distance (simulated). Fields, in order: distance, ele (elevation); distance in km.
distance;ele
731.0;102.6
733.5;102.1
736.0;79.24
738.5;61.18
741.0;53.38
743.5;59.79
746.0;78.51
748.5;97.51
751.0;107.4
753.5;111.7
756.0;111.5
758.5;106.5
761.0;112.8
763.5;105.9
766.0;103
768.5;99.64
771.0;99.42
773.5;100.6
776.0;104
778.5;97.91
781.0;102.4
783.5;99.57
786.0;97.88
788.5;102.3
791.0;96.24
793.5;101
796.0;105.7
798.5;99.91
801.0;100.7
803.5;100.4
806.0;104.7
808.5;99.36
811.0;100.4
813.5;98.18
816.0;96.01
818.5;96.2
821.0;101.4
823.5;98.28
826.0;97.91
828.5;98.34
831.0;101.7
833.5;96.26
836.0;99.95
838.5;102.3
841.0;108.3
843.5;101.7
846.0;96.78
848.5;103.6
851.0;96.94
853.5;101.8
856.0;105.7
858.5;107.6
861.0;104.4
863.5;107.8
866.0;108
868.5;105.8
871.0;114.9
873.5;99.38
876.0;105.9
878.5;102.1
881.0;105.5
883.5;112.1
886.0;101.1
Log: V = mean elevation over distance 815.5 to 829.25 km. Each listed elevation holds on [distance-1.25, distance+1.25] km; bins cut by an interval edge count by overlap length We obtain 98.1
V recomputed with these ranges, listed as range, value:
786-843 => 100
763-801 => 101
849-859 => 103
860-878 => 106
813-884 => 103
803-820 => 99.3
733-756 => 84.3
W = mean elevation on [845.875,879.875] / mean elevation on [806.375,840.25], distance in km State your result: 1.05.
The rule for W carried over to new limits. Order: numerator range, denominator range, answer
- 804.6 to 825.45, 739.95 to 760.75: 1.08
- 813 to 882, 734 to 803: 1.06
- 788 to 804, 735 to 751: 1.36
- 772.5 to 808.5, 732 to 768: 1.09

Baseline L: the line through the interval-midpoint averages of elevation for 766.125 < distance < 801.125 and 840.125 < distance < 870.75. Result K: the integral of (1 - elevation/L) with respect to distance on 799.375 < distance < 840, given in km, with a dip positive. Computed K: 1.2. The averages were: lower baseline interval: 101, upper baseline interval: 104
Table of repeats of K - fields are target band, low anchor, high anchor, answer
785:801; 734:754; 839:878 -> -1.7 km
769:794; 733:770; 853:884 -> -1.1 km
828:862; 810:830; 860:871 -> 0.5 km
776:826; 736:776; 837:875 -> -0.8 km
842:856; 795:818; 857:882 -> 0.5 km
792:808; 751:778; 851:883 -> 0.5 km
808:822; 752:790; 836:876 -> 0.7 km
